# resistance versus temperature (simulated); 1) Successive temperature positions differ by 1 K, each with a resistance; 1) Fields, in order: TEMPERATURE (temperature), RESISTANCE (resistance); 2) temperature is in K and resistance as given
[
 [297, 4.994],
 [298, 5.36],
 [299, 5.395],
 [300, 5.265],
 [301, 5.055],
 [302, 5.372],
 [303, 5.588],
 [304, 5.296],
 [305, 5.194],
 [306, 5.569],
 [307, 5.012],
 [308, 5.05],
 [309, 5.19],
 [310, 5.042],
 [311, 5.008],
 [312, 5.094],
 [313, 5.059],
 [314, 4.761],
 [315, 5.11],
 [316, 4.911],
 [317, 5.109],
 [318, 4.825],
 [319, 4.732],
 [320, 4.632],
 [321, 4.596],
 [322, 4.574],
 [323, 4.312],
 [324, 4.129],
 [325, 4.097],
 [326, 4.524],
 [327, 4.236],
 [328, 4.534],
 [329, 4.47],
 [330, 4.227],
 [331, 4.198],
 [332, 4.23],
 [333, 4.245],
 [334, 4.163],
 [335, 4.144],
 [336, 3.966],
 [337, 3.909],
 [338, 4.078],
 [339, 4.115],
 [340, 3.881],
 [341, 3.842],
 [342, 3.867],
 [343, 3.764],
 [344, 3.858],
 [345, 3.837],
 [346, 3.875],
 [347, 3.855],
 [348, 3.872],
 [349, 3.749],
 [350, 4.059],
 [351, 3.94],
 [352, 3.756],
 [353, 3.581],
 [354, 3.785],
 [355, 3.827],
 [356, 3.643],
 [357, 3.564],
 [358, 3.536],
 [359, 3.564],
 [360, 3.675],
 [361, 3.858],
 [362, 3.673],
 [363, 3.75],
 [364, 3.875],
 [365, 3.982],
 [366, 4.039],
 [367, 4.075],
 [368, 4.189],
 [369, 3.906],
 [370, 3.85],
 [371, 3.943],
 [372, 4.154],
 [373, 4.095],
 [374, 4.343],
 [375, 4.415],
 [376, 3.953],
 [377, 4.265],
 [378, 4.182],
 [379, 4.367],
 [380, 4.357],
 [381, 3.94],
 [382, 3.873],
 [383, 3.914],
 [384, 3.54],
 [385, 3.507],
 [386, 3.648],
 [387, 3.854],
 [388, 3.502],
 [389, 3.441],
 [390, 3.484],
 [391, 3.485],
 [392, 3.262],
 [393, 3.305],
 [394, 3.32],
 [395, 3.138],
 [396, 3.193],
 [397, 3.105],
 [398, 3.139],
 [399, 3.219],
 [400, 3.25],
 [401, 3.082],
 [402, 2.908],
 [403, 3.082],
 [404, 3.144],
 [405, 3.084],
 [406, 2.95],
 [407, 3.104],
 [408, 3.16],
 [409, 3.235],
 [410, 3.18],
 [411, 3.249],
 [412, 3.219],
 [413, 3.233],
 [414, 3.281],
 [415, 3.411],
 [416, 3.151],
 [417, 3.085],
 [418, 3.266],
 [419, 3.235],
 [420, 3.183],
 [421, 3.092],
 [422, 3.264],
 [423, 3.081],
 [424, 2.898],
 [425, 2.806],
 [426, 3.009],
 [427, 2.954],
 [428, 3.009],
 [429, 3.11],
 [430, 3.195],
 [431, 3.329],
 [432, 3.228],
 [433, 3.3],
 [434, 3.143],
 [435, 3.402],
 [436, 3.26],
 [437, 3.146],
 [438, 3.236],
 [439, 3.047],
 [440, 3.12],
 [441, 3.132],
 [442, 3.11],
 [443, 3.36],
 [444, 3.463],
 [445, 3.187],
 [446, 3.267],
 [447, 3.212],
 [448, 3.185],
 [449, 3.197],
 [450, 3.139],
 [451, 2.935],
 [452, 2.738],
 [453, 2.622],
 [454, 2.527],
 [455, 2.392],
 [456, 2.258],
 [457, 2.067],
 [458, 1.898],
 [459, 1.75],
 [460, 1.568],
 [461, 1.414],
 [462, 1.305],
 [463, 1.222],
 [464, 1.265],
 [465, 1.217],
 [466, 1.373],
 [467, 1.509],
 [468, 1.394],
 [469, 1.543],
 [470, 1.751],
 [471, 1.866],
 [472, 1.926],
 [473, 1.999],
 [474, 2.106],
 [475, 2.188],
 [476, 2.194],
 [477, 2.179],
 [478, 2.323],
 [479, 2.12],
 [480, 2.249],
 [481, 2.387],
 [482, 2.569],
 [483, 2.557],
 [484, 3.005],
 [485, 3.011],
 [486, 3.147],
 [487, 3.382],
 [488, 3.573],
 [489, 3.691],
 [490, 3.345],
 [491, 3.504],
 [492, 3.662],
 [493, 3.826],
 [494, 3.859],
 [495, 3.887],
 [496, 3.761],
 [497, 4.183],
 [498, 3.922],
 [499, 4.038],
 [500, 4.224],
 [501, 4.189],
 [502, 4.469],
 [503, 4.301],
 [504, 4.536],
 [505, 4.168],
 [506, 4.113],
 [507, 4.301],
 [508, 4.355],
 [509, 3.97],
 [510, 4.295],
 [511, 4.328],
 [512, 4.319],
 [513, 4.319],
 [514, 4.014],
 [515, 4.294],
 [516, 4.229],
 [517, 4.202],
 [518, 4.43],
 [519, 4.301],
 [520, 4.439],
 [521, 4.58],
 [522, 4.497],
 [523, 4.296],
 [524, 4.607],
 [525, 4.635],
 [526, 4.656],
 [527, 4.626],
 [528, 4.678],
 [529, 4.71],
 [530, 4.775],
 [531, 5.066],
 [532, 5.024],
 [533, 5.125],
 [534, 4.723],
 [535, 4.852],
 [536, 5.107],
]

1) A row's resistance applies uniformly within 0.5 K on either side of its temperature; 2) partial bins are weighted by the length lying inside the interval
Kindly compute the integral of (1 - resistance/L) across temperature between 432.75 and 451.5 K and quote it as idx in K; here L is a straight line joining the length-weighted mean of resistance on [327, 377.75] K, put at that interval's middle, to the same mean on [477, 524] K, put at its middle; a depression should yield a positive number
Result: 3.2 K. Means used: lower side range 3.96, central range 3.2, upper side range 3.8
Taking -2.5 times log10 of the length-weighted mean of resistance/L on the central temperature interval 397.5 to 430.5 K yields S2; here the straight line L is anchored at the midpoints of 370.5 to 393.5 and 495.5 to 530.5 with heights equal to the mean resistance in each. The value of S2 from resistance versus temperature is 0.260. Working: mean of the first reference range 3.86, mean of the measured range 3.13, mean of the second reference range 4.34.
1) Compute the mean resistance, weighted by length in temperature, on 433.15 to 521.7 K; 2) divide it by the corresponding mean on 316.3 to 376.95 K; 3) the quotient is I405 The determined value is 0.8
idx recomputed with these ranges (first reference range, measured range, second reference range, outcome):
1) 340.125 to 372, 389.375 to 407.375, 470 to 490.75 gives 1.18 K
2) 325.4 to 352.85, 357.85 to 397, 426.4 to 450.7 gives -0.89 K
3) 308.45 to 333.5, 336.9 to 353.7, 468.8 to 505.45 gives 2.07 K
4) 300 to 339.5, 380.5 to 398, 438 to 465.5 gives 0.28 K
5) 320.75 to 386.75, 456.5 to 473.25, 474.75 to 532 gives 9.94 K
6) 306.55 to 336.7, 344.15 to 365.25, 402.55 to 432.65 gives 1.67 K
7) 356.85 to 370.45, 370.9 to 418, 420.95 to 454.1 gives 0.56 K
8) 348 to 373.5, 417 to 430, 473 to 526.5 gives 2.42 K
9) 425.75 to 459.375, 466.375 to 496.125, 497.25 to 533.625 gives 8.79 K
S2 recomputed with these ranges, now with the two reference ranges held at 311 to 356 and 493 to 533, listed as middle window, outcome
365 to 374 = 0.06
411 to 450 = 0.33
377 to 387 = 0.09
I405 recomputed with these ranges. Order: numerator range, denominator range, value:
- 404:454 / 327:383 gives 0.79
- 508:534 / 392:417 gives 1.42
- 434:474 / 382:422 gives 0.74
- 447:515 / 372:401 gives 0.80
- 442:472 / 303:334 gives 0.47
